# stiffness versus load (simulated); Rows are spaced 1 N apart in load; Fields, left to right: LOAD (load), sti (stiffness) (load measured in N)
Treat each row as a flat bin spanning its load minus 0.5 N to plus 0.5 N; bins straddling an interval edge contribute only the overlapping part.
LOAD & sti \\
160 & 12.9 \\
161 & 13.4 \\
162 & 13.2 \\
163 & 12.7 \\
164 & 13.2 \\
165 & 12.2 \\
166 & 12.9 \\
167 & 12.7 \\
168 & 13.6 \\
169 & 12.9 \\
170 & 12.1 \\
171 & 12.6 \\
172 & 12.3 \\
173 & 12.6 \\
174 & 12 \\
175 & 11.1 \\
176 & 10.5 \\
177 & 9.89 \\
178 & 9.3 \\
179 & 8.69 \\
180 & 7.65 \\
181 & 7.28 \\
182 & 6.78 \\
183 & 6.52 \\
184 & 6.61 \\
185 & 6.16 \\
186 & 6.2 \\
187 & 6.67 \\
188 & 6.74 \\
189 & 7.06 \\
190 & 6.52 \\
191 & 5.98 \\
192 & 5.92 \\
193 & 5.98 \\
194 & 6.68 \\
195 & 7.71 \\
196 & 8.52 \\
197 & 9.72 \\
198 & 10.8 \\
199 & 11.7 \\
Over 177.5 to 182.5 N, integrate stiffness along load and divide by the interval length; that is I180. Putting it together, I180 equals 7.94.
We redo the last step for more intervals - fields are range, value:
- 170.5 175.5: 12.1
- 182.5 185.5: 6.43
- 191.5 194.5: 6.19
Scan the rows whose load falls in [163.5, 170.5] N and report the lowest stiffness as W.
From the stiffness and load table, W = 12.1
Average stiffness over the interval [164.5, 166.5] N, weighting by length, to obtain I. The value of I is 12.6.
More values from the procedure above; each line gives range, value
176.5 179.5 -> 9.29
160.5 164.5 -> 13.1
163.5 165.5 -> 12.7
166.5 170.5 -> 12.8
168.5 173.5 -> 12.5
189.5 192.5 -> 6.14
